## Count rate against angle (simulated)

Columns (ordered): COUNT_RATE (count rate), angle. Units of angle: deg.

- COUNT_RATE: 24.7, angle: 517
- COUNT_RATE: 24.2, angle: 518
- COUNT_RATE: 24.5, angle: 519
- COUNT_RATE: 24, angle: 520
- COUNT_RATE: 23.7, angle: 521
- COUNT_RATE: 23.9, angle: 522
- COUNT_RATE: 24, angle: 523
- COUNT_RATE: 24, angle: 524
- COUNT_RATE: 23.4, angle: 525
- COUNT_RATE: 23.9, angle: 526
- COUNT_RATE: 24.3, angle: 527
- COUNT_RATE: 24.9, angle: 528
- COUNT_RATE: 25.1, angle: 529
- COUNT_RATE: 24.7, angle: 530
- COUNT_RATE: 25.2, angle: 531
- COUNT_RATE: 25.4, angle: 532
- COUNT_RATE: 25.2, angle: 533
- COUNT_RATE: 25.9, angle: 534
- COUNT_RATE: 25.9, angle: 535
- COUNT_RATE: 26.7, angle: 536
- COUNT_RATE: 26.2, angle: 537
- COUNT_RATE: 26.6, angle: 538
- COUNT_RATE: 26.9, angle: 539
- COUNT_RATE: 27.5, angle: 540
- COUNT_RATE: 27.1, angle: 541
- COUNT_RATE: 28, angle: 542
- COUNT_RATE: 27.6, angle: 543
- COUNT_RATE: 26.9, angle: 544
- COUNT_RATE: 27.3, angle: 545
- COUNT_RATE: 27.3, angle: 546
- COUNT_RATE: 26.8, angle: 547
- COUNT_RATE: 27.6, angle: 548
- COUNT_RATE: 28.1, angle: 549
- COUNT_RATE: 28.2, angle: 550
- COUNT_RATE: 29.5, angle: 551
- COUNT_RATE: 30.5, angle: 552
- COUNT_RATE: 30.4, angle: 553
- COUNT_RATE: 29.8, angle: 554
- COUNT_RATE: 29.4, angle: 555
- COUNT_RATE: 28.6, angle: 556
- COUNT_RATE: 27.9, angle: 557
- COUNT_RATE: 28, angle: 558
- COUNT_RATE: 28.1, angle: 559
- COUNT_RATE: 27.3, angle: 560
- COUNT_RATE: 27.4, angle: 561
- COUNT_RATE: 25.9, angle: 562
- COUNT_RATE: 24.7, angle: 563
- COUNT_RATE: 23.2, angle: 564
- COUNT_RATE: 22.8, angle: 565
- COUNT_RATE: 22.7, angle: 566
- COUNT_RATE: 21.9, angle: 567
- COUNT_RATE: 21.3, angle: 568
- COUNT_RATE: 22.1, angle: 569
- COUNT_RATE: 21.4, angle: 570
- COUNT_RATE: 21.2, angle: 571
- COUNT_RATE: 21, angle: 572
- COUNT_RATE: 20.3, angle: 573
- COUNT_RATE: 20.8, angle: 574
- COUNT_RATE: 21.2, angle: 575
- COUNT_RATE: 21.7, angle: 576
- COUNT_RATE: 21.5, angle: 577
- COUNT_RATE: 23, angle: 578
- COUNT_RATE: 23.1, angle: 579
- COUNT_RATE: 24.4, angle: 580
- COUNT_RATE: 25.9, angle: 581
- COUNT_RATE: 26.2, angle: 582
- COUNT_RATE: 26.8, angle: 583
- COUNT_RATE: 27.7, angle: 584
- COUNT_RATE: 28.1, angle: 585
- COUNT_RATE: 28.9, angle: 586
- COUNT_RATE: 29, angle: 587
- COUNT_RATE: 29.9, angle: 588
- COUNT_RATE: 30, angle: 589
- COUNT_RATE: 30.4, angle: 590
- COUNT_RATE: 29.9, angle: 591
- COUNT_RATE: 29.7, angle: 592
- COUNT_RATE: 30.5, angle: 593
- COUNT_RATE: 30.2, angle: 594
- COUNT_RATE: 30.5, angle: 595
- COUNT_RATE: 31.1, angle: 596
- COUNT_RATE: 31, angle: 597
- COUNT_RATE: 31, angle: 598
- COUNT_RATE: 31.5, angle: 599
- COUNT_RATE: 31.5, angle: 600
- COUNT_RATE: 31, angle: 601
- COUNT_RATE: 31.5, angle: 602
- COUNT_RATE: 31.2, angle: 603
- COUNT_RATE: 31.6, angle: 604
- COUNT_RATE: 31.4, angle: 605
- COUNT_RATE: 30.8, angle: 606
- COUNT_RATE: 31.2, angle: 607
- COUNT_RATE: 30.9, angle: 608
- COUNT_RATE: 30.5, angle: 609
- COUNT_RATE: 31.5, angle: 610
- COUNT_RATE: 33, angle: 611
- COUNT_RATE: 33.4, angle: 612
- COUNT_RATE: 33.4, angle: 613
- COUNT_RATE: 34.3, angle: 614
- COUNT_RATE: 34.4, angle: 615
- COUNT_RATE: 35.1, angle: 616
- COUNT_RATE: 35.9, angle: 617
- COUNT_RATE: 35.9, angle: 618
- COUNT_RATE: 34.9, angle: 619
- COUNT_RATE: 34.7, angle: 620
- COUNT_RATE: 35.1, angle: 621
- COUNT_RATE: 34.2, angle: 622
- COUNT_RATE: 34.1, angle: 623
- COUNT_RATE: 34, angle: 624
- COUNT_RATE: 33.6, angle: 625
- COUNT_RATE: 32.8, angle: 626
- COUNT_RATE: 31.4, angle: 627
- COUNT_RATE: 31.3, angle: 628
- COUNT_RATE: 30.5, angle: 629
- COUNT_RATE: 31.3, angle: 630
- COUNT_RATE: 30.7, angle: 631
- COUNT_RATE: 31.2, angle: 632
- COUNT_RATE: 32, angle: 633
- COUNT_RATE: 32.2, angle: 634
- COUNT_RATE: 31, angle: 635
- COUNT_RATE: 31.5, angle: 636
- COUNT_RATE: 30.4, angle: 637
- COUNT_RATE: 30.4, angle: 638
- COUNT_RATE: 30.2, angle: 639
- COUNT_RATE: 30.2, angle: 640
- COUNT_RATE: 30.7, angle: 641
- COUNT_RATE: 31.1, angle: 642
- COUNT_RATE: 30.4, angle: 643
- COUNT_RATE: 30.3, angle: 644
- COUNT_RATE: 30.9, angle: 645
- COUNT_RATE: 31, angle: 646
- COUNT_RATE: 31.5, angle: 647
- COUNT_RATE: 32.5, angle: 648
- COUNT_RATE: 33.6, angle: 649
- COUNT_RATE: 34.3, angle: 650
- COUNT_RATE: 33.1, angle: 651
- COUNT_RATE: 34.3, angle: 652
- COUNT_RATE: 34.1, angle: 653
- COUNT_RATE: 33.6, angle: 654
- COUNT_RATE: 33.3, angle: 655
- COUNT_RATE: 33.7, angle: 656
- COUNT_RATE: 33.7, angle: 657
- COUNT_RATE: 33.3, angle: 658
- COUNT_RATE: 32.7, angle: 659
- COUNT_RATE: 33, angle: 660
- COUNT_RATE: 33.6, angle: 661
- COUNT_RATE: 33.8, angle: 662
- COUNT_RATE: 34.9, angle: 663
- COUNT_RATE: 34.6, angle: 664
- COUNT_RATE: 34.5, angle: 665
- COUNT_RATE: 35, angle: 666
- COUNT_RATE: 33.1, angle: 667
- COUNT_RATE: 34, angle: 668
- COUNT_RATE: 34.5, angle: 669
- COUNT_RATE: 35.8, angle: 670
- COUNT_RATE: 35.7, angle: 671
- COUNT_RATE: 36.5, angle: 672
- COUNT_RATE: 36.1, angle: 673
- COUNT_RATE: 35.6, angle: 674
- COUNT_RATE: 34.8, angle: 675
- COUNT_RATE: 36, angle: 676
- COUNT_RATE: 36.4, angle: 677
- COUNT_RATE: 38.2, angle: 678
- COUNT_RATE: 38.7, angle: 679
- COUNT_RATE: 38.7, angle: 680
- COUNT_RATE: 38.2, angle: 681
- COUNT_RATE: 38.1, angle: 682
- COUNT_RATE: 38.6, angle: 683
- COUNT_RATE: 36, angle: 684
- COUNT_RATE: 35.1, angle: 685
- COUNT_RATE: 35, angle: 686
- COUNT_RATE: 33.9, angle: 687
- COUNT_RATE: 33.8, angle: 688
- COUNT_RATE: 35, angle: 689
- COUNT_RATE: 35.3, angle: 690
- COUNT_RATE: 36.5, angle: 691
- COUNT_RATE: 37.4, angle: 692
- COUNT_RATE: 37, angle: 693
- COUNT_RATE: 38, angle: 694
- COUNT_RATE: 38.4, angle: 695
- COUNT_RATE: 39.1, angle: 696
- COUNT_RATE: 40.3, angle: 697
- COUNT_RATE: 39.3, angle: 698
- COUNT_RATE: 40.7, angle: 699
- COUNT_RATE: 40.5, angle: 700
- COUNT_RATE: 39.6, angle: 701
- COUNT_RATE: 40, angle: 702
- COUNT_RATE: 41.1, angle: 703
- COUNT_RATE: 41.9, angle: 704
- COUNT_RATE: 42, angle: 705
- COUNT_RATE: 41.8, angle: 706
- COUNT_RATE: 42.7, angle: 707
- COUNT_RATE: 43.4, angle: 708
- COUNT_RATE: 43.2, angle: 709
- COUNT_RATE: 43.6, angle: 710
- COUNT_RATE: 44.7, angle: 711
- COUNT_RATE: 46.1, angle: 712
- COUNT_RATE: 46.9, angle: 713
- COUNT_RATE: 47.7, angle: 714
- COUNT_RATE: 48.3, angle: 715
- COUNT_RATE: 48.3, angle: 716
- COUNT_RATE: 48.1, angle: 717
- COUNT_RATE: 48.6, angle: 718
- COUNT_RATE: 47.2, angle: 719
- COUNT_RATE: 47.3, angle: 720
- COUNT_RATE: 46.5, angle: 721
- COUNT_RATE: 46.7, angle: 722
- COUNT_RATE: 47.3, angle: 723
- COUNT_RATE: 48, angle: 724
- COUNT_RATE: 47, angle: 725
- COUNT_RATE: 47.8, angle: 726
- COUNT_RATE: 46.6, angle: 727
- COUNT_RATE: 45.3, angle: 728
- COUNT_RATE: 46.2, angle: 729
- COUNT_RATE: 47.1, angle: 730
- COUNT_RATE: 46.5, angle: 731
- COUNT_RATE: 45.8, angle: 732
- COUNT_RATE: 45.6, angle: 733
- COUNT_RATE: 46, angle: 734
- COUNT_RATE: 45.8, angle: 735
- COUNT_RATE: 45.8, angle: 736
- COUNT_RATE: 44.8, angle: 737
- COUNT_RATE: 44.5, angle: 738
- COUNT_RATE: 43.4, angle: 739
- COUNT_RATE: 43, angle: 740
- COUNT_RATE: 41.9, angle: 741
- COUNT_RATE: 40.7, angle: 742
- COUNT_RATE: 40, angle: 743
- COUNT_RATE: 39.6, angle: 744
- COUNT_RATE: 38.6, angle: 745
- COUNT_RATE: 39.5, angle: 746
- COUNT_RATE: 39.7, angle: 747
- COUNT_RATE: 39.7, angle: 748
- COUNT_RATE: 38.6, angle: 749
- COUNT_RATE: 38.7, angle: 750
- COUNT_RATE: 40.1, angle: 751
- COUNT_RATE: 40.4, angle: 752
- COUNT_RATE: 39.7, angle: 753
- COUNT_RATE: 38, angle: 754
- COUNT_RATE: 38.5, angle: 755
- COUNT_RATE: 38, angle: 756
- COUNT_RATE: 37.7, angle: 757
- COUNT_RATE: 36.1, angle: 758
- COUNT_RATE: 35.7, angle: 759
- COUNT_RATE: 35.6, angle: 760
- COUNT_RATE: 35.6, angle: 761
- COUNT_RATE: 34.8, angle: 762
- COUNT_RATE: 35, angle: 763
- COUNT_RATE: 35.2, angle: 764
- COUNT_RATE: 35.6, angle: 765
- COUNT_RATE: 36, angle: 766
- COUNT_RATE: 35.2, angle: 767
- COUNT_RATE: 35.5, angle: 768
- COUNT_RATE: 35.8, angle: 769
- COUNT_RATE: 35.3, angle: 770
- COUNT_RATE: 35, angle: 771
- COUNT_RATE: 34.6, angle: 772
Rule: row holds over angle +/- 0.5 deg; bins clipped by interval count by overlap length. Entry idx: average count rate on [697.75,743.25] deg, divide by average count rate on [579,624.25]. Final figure 1.43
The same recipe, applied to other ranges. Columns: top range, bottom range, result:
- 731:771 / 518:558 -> 1.49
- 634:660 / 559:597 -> 1.25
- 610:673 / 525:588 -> 1.29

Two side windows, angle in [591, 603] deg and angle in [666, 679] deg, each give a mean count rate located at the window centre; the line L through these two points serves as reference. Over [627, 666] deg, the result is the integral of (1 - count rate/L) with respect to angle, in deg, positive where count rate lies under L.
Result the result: 2.0 deg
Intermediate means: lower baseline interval 30.8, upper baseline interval 35.7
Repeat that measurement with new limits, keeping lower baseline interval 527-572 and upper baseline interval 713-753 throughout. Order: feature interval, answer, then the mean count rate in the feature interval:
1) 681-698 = 1.4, 36.8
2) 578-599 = 1.0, 28.6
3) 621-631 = 0.3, 32.6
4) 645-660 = 1.4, 33.1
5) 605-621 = -0.4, 33.3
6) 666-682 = 1.0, 36.2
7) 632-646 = 1.7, 30.9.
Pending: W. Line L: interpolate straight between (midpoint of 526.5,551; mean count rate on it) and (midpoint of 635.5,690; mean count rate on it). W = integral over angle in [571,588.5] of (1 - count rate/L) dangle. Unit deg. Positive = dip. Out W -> 2.7 deg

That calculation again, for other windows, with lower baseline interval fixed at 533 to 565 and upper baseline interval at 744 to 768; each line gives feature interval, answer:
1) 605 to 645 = -1.6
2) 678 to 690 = -0.9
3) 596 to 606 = -0.5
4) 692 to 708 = -2.5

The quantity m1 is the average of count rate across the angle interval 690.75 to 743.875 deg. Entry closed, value 43.8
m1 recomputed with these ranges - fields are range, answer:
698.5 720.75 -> 44.3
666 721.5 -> 39.8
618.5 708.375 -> 35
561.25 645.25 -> 29.3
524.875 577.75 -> 25.5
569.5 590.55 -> 24.9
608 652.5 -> 32.5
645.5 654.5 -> 33.1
